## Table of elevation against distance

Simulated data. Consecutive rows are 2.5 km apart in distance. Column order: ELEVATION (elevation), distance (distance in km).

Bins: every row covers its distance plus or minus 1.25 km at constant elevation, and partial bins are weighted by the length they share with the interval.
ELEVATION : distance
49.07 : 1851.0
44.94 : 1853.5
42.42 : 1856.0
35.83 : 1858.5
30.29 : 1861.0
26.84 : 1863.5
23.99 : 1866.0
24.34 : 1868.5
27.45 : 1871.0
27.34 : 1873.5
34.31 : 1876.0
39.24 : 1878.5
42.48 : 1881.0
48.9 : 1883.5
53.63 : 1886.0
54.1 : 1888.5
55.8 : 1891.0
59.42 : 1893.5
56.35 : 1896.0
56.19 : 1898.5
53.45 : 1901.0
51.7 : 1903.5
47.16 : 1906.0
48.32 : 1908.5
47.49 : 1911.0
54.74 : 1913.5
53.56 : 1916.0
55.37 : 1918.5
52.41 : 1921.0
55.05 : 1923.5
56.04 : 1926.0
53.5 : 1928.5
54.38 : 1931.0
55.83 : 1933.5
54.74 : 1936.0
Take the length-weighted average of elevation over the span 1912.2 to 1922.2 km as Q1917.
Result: 54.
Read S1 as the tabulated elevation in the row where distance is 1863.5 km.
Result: 26.84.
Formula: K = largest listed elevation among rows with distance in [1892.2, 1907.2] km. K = 59.42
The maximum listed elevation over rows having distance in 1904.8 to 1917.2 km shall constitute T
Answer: 54.74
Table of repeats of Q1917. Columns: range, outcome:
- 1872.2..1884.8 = 38.5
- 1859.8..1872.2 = 26.6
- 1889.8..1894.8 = 57.6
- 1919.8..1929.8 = 54.3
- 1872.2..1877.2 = 30.8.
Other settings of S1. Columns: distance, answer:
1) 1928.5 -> 53.5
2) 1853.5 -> 44.94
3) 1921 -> 52.41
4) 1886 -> 53.63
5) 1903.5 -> 51.7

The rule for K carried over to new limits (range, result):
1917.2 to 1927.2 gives 56.04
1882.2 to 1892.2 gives 55.8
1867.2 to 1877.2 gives 34.31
